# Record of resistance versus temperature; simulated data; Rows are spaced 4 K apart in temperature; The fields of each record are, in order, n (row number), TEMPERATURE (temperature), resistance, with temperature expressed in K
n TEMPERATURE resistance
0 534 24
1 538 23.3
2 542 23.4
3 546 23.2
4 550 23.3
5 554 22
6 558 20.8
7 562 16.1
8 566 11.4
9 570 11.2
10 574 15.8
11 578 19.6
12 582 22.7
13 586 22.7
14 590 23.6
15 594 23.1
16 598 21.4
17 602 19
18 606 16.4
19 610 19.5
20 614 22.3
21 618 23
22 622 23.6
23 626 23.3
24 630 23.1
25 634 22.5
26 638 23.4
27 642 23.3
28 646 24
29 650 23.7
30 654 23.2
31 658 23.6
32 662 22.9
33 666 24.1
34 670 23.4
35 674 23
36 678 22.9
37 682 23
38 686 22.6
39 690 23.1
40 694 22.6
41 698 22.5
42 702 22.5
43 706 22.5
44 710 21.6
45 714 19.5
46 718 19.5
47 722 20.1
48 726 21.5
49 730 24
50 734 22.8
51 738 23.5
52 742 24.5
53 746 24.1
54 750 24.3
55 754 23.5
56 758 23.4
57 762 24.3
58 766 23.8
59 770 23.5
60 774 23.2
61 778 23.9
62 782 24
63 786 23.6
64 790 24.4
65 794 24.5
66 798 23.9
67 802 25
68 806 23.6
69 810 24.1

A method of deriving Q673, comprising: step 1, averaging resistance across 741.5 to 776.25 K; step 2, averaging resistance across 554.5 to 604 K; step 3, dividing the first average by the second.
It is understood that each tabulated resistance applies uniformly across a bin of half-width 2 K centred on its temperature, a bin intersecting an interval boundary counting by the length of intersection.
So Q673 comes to 1.25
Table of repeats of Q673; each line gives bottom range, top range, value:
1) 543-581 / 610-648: 1.25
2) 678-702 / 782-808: 1.06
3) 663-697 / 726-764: 1.03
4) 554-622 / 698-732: 1.10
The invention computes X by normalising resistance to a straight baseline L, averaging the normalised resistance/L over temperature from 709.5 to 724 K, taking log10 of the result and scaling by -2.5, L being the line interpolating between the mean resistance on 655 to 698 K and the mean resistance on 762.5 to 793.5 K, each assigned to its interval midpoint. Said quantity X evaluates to 0.17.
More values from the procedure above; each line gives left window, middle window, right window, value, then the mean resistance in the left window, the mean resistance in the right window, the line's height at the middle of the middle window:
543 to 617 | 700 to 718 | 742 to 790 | 0.06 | 19.8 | 23.8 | 22.6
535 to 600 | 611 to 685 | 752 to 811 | -0.07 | 20.3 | 23.9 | 21.6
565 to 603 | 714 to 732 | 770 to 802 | 0.07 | 19.3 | 24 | 22.5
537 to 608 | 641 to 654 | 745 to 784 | -0.11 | 19.9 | 23.8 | 21.4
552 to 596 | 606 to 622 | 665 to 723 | -0.06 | 19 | 22.2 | 20.1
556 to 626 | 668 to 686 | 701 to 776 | -0.08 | 19.6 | 22.7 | 21.5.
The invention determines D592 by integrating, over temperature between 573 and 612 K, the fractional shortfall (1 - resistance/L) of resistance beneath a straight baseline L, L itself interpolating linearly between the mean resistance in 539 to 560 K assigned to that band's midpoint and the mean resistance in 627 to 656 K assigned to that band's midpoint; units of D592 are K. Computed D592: 4.1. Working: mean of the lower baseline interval 22.6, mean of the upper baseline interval 23.3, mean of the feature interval 20.5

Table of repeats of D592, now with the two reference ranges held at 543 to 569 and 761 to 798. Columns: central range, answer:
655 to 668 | -1.2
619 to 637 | -2.0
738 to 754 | -0.6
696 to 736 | 1.7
